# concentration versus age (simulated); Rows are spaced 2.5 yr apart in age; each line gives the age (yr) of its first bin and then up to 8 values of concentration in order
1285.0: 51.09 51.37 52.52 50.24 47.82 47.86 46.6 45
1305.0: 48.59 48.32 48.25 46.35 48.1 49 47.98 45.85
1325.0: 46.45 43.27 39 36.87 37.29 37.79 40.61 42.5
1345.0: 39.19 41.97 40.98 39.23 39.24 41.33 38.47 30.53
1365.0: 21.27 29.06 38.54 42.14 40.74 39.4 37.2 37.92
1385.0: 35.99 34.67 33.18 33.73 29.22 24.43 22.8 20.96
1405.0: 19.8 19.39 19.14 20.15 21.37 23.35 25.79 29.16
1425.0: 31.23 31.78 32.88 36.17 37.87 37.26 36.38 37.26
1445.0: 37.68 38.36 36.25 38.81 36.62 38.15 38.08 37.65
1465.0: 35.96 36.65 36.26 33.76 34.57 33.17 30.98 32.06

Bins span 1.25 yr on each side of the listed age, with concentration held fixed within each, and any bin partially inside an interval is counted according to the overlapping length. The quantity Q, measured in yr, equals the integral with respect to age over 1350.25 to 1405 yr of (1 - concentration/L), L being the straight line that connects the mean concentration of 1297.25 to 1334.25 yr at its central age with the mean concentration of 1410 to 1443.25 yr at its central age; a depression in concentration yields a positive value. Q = 5.3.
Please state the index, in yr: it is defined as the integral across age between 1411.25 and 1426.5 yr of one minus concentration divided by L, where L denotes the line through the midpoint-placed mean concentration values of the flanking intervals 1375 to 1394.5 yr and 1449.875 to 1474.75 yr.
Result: 4.6 yr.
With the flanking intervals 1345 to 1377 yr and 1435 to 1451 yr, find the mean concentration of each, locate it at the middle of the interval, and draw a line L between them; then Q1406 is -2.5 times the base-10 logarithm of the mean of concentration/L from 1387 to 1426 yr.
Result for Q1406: 0.42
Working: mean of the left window 37.1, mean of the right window 37.3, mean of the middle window 25.3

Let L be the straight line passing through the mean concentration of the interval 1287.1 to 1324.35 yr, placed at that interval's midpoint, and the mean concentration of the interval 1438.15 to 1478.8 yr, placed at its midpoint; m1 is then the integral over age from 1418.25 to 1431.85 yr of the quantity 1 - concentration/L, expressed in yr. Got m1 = 3.1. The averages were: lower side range 48.2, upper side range 36.6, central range 30.2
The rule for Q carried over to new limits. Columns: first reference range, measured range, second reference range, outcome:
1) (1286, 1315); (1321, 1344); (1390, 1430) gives 0.33 yr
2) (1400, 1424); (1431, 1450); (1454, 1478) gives -4.89 yr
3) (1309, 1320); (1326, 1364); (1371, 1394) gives 3.46 yr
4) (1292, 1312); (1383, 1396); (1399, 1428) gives -2.22 yr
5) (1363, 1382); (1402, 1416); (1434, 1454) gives 6.29 yr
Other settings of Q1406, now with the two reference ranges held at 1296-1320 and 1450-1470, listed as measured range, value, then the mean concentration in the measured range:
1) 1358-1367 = 0.38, 30.9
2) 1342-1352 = 0.10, 40.9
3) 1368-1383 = 0.11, 38.9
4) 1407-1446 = 0.30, 30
